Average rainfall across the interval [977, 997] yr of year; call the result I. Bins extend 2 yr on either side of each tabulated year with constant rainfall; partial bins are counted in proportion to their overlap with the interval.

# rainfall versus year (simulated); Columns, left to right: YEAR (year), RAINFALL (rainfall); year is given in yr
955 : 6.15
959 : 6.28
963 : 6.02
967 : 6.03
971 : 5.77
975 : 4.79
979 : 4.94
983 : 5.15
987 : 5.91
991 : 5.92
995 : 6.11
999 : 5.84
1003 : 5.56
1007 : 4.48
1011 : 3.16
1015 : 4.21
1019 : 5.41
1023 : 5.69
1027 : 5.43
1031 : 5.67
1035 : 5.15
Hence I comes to 5.61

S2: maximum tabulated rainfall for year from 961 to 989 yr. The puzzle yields 6.03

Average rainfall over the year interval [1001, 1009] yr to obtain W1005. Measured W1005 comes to 5.02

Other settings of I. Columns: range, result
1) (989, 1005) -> 5.86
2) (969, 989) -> 5.31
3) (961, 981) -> 5.51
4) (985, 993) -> 5.92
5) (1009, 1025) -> 4.62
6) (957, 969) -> 6.11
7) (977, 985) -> 5.04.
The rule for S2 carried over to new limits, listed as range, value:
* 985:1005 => 6.11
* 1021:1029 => 5.69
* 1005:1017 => 4.48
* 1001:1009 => 5.56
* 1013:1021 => 5.41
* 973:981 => 4.94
